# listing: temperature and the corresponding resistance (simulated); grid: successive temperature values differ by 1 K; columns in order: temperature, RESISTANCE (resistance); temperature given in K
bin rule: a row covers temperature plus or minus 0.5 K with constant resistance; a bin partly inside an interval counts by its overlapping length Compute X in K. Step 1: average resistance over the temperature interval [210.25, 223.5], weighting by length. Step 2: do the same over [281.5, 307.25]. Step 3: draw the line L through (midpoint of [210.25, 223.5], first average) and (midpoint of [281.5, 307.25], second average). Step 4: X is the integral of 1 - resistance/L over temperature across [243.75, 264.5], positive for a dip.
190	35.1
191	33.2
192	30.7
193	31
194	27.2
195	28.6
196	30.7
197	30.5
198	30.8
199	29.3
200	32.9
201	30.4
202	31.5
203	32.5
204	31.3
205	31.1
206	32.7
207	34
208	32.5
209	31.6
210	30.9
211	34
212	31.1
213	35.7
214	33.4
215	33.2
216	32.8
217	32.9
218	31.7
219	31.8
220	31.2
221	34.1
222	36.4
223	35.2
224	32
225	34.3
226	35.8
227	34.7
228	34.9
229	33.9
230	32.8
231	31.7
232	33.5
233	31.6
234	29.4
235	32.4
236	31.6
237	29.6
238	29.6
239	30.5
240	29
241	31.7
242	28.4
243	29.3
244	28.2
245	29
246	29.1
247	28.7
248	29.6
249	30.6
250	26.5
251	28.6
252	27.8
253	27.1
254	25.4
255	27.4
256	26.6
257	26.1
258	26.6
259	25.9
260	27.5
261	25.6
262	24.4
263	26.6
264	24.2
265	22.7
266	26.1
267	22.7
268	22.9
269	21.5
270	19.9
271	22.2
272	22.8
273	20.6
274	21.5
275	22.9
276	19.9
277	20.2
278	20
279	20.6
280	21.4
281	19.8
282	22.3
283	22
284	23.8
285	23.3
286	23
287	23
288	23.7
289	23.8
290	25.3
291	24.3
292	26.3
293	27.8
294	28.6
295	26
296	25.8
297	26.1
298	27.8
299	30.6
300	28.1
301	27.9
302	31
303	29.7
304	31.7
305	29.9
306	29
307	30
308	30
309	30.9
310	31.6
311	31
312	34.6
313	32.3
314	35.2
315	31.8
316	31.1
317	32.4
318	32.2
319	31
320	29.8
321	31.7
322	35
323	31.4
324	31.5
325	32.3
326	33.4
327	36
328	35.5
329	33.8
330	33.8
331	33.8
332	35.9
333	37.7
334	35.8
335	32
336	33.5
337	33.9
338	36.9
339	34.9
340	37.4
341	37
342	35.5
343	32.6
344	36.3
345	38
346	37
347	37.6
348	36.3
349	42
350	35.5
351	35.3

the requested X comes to 2.0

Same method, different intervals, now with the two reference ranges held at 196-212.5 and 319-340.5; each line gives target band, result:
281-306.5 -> 5.4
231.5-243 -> 0.6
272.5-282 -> 3.5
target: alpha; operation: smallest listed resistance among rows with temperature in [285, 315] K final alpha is 23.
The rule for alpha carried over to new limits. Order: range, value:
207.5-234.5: 29.4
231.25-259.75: 25.4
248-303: 19.8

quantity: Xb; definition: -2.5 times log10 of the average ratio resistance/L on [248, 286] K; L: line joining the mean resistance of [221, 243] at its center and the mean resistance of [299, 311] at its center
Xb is 0.286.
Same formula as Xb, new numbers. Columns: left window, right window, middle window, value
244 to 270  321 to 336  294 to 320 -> 0.05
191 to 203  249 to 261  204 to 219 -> -0.10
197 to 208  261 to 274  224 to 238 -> -0.17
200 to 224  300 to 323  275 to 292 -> 0.38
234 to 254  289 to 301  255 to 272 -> 0.16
